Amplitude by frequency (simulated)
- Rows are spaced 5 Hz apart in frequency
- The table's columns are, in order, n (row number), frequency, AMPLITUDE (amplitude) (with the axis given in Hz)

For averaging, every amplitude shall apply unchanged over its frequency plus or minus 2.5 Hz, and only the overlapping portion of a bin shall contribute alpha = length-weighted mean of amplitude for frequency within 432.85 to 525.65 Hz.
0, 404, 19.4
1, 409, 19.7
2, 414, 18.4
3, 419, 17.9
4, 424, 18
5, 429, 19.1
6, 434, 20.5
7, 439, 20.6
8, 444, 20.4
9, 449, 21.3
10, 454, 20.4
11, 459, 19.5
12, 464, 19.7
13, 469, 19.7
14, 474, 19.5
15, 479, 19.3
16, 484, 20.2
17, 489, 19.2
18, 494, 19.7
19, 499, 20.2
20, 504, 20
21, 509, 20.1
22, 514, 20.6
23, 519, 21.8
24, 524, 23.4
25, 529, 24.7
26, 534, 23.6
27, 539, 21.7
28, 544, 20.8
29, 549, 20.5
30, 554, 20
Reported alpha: 20.3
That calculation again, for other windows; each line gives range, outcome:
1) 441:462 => 20.4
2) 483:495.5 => 19.6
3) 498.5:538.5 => 21.9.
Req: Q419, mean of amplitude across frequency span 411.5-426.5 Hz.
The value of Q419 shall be 18.1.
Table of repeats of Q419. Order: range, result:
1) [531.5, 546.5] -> 22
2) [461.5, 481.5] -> 19.6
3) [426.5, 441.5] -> 20.1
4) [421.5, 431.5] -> 18.6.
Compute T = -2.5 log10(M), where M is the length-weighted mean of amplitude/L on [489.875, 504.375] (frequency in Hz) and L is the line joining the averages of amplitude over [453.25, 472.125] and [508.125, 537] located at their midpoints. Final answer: 0.08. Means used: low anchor 19.8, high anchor 22.5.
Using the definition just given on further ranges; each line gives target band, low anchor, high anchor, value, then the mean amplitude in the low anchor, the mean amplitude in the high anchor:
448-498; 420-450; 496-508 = 0.01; 19.8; 20.1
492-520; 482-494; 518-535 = 0.06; 19.7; 23.5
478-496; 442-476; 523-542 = 0.09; 20.1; 23.3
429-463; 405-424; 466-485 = -0.06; 18.6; 19.6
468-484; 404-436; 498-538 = 0.06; 18.9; 21.9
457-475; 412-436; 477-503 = -0.01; 18.8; 19.7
